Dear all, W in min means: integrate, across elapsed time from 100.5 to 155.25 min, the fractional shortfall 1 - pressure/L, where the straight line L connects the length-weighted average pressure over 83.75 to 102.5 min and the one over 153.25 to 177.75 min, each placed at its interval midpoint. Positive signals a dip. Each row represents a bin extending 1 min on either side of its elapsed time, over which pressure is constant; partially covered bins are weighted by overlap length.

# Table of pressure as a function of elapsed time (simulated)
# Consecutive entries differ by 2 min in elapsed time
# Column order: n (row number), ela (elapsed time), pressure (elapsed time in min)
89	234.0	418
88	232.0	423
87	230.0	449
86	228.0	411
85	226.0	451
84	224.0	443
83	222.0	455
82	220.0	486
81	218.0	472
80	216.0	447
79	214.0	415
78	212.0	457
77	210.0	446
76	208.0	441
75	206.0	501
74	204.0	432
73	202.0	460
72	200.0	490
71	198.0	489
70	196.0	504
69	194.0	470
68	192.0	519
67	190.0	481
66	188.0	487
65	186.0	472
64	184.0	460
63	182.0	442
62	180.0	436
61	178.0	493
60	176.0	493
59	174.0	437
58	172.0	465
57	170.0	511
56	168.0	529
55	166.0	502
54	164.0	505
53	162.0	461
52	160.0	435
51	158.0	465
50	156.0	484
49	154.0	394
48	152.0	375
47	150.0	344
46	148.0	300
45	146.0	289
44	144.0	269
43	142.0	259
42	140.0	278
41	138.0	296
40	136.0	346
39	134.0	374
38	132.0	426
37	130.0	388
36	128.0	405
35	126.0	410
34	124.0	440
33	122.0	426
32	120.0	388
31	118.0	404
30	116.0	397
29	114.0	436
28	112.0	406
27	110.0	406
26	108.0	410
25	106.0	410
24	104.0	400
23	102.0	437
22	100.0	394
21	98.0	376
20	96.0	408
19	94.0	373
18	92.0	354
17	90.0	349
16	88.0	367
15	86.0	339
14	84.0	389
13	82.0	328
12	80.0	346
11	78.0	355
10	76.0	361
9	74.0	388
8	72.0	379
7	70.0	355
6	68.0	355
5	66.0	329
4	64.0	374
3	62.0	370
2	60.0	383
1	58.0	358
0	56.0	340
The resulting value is 5.9 min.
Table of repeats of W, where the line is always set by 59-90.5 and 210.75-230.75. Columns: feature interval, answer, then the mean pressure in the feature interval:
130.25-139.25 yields 0.8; 360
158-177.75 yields -3.1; 482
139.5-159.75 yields 2.8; 351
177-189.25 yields -1.1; 465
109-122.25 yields -0.8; 408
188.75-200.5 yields -1.6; 492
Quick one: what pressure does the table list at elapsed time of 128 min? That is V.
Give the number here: 405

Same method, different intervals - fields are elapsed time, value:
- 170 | 511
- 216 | 447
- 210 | 446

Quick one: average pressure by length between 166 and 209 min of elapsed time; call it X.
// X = 477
